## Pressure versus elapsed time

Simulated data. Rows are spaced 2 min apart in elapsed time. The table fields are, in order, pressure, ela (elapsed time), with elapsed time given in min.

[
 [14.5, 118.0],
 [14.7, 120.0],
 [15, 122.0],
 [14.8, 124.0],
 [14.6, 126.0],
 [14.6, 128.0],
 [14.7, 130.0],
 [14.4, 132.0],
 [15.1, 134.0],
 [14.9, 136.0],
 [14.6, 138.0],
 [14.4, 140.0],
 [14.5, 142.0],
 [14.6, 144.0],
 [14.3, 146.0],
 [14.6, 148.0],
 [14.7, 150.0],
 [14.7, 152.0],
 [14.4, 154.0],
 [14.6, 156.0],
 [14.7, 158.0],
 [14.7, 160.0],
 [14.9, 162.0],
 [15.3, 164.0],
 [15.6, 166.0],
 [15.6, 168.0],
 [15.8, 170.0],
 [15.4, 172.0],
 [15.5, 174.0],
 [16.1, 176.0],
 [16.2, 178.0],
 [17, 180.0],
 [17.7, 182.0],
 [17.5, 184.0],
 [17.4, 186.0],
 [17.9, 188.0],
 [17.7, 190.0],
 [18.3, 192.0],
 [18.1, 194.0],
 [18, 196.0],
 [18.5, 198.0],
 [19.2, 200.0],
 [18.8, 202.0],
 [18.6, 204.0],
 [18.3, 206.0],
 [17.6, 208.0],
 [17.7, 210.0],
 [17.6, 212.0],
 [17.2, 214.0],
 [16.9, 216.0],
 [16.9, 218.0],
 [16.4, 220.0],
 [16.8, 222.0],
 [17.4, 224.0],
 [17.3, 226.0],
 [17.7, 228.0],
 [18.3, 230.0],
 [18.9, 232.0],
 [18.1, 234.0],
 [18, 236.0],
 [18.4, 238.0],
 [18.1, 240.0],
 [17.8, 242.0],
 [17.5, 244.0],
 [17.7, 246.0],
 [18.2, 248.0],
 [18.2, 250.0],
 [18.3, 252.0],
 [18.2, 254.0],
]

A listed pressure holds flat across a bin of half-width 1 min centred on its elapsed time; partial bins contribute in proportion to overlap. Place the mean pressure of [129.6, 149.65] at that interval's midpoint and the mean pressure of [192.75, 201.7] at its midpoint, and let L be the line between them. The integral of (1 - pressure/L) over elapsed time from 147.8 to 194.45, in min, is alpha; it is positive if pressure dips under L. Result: 2.0 min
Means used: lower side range 14.6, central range 16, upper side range 18.5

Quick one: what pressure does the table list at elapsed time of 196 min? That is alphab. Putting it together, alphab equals 18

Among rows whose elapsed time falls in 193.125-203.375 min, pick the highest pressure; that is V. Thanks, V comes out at 19.2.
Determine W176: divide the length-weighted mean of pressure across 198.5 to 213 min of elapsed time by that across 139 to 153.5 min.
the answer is 1.26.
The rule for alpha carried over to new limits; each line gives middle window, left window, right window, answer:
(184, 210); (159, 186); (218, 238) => -2.2 min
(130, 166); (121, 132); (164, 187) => 1.6 min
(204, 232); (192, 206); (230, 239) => 1.4 min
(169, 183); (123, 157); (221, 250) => -0.3 min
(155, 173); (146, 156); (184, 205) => 0.6 min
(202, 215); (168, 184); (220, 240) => -0.5 min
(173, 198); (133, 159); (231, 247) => -1.9 min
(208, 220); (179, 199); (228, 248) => 0.5 min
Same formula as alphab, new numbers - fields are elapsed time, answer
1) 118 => 14.5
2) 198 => 18.5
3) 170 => 15.8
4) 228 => 17.7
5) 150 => 14.7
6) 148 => 14.6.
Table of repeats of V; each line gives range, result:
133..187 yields 17.7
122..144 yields 15.1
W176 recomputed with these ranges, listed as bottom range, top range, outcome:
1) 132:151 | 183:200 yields 1.23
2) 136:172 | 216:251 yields 1.19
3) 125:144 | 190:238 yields 1.22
